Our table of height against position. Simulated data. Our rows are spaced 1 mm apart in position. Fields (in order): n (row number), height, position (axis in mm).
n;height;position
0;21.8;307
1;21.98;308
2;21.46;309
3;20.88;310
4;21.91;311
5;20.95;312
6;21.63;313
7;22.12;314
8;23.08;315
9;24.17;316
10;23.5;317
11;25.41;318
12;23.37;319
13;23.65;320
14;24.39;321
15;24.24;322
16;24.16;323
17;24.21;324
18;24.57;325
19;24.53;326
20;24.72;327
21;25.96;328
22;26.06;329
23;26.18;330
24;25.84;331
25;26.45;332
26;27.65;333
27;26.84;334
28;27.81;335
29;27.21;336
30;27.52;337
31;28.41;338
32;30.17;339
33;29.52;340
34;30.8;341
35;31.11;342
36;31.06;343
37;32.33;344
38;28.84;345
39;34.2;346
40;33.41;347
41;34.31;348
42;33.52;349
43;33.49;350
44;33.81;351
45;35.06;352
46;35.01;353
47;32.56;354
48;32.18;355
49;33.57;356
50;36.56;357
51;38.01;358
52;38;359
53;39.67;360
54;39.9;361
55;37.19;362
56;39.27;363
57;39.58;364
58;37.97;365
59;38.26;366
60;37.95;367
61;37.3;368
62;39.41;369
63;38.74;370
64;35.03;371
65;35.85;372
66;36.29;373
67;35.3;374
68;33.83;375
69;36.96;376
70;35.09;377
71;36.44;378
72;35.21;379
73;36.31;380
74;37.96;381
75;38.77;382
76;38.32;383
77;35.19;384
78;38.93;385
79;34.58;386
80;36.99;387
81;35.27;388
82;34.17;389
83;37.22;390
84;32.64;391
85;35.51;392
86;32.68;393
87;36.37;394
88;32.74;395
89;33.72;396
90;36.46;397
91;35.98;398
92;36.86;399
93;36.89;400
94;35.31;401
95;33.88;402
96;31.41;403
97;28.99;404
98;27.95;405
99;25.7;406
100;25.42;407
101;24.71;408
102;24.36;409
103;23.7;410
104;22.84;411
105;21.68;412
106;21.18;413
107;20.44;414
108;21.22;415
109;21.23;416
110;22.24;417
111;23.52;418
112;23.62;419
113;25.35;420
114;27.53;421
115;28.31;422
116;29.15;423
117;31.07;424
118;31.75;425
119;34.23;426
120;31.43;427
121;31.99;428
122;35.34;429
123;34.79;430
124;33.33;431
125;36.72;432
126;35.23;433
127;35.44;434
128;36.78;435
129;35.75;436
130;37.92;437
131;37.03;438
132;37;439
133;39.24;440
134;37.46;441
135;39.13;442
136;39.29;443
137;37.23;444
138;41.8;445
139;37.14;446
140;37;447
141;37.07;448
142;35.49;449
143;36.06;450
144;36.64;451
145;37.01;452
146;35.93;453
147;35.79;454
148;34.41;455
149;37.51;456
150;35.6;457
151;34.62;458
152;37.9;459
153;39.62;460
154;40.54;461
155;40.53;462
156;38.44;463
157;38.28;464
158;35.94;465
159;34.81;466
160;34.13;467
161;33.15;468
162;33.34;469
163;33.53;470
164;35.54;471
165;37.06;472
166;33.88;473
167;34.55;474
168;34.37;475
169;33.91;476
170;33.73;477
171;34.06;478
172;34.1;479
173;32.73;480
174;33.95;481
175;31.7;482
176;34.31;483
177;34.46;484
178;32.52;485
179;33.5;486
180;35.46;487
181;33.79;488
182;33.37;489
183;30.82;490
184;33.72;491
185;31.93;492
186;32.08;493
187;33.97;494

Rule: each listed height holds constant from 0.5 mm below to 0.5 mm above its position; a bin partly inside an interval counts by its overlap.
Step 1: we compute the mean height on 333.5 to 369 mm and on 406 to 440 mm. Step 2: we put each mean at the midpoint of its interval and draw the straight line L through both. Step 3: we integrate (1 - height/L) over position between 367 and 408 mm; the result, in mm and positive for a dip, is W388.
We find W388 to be -4.3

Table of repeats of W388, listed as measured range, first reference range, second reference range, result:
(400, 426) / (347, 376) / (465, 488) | 6.5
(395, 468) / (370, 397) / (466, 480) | 4.1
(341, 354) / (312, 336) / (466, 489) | -3.3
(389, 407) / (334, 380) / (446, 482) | 0.8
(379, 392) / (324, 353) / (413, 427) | -4.2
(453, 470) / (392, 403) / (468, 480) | -1.0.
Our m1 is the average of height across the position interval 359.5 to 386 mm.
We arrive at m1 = 37.3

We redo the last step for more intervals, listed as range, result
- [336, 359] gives 32.5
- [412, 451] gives 32.5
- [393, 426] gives 28.3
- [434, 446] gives 37.9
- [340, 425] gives 32.8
